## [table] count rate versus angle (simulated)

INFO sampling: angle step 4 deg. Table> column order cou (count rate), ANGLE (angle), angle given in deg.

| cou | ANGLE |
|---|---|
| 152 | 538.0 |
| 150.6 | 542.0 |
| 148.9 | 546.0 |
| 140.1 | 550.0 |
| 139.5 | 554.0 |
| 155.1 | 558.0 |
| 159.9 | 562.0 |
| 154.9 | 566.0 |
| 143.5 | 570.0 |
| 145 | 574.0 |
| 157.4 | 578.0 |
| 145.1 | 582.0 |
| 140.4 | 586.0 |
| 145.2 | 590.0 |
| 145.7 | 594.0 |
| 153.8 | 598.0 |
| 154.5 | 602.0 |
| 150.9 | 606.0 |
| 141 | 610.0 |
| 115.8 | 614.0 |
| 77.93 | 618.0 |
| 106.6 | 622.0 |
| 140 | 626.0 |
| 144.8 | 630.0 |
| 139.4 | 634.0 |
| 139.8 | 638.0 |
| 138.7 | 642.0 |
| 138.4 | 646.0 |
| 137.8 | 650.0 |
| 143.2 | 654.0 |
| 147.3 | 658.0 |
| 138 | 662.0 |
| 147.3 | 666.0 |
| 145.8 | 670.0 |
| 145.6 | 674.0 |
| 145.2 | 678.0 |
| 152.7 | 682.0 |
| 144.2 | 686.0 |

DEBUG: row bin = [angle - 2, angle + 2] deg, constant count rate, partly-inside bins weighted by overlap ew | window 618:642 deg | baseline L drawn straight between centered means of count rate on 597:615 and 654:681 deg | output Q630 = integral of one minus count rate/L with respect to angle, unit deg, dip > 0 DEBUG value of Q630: 2.4 deg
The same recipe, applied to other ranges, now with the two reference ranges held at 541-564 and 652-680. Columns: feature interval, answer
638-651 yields 0.6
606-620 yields 2.8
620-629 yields 1.3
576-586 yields -0.1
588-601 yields -0.1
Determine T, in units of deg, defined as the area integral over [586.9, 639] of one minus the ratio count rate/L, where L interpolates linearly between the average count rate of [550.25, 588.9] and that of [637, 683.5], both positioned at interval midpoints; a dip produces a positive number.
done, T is 3.92 deg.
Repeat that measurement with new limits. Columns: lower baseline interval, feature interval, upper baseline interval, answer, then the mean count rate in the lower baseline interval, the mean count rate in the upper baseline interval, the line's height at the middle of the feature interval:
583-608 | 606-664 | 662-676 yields 5.5 deg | 148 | 145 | 147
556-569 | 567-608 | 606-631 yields -2.3 deg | 156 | 122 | 141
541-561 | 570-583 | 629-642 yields -0.3 deg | 147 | 141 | 145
